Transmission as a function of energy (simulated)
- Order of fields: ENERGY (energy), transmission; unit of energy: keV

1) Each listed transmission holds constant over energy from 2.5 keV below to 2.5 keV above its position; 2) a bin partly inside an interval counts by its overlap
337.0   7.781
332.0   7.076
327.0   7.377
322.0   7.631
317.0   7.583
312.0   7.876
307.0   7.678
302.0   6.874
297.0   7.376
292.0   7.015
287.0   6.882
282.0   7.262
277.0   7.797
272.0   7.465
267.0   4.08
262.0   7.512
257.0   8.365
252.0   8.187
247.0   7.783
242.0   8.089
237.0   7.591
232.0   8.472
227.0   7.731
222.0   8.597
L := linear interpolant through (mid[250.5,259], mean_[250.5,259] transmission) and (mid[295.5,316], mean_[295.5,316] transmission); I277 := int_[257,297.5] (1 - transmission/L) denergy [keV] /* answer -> 4.7 keV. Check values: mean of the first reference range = 8.28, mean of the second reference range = 7.46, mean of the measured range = 6.99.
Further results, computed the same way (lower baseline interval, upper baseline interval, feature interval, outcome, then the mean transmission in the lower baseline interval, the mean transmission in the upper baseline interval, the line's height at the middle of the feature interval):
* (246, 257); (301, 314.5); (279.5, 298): 1.5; 8.1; 7.54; 7.73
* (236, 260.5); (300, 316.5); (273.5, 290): 0.9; 8.01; 7.51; 7.73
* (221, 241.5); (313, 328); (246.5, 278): 2.5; 8.06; 7.58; 7.89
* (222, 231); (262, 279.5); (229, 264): -2.8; 8.1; 6.6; 7.42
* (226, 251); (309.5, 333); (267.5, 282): 1.3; 7.96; 7.54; 7.77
